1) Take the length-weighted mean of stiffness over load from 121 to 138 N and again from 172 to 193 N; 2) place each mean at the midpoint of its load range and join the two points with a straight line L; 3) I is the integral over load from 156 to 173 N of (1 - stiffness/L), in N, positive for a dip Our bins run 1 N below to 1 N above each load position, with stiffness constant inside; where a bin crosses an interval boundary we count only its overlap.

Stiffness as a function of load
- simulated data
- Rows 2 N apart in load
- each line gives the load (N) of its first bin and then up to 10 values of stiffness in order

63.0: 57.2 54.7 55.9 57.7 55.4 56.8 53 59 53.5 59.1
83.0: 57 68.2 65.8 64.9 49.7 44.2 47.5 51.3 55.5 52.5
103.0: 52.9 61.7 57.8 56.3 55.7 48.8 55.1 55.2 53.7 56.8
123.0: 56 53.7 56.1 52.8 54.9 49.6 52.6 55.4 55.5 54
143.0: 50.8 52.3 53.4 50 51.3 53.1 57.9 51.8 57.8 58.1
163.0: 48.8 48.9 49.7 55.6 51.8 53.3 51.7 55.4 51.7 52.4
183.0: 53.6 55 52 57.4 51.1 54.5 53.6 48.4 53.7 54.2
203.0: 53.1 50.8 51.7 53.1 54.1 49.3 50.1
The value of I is 0.3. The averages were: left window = 54.1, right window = 53.4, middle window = 52.8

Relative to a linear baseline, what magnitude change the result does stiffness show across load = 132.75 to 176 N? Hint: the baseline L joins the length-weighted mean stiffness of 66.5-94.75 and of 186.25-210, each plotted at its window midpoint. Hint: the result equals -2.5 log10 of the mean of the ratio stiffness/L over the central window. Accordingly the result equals 0.03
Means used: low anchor 56.9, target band 52.9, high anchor 52.8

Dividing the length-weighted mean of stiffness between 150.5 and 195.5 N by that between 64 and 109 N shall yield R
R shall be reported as 1.0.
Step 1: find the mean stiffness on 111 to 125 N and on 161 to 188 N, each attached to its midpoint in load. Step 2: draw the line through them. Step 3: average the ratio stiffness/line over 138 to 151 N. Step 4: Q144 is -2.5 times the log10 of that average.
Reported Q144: 0.02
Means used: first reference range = 54.3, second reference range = 52.5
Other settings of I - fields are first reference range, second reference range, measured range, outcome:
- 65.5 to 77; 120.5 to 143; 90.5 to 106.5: 0.86 N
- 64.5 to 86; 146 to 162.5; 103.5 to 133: 0.24 N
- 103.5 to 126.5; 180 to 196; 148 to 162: 0.06 N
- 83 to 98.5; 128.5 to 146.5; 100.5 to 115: -0.06 N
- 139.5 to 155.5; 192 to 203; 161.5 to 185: 0.22 N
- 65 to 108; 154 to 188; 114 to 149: 0.47 N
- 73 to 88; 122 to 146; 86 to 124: 1.22 N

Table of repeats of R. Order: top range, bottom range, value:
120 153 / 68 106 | 0.95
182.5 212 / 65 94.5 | 0.93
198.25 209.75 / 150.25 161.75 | 0.96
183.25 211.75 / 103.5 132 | 0.96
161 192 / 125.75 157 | 0.99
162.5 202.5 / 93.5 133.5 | 0.97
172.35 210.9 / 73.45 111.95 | 0.94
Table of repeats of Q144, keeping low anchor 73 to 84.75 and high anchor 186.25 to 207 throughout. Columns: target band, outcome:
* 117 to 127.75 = 0.006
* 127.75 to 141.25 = 0.031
